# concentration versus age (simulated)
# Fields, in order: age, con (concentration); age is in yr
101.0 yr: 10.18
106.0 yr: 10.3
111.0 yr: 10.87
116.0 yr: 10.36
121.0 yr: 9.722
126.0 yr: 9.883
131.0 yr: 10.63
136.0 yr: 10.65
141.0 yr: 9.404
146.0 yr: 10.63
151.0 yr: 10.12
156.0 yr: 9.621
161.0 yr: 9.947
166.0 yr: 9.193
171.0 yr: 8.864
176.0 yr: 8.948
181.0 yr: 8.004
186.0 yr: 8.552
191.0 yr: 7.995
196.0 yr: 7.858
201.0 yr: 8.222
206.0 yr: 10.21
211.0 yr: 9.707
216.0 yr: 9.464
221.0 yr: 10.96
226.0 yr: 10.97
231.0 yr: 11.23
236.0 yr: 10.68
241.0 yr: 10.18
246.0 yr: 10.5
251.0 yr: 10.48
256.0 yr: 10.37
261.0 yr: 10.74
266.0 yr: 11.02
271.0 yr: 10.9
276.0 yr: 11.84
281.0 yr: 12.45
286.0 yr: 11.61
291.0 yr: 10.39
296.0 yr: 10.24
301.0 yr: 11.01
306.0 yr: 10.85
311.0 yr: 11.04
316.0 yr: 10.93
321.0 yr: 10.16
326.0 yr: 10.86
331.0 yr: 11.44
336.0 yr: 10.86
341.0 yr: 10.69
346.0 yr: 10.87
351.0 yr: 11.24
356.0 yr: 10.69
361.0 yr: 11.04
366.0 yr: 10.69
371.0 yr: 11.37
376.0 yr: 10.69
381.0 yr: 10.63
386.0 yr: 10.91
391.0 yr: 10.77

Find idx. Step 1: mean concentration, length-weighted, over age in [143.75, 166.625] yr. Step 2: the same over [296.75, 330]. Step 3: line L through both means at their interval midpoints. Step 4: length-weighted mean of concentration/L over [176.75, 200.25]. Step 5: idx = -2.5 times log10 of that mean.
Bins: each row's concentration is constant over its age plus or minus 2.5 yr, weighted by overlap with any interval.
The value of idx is 0.23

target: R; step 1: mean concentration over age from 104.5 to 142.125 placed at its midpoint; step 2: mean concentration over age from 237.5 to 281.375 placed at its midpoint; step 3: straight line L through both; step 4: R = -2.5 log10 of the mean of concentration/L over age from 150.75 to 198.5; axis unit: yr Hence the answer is 0.18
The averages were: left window 10.3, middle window 8.85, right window 10.9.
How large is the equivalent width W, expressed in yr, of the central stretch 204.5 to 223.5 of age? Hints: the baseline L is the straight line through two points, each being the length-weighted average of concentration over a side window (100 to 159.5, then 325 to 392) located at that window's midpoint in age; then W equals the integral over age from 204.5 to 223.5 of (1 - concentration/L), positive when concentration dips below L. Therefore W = 0.7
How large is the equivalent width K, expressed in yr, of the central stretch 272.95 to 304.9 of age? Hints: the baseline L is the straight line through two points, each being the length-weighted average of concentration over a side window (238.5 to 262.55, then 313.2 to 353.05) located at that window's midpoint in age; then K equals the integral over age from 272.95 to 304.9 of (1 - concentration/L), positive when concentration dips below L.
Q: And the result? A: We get -1.8 yr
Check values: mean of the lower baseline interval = 10.4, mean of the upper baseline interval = 10.9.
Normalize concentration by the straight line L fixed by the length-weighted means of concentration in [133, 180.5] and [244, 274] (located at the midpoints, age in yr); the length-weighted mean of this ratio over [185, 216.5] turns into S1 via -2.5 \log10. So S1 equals 0.15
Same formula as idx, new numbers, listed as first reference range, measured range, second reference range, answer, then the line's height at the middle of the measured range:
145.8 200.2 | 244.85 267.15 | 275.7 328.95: -0.034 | 10.3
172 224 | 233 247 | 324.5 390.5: -0.105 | 9.51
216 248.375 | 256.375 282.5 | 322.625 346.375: -0.051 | 10.8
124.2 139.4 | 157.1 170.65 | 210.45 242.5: 0.103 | 10.4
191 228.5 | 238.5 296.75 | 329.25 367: -0.082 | 10.1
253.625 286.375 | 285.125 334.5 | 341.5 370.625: 0.027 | 11.1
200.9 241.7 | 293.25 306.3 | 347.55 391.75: -0.006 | 10.6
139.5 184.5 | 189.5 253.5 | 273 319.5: 0.029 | 10.2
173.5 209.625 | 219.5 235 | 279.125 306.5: -0.166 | 9.46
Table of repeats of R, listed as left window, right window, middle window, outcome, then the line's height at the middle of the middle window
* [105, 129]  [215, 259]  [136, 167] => 0.04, 10.3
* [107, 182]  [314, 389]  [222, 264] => -0.03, 10.3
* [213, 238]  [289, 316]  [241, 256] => 0.03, 10.7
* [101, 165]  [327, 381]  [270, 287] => -0.11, 10.7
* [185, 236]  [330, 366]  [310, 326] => -0.01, 10.6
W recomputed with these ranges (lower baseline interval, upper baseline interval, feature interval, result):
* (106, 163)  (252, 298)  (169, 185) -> 2.8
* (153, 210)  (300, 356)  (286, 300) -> -0.3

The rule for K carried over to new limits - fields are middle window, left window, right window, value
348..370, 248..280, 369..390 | -0.1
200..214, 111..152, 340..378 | 1.3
